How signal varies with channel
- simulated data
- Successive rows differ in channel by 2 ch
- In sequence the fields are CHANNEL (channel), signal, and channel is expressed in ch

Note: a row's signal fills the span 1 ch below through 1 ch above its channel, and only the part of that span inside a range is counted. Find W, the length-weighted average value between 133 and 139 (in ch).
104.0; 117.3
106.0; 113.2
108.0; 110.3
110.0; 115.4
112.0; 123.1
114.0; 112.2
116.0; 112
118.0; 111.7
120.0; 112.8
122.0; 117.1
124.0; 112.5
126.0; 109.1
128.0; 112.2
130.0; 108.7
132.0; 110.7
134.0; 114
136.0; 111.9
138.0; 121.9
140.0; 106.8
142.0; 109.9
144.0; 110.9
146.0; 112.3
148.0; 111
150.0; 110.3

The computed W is 116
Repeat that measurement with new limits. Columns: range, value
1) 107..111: 113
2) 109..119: 115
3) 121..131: 112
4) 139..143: 108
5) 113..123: 113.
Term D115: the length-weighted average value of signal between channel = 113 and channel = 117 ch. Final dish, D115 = 112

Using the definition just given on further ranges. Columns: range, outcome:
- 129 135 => 111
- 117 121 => 112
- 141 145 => 110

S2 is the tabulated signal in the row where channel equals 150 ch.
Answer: 110.3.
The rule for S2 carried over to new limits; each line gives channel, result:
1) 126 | 109.1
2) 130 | 108.7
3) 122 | 117.1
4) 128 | 112.2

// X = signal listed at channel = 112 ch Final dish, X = 123.1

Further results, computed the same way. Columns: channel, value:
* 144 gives 110.9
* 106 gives 113.2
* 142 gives 109.9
